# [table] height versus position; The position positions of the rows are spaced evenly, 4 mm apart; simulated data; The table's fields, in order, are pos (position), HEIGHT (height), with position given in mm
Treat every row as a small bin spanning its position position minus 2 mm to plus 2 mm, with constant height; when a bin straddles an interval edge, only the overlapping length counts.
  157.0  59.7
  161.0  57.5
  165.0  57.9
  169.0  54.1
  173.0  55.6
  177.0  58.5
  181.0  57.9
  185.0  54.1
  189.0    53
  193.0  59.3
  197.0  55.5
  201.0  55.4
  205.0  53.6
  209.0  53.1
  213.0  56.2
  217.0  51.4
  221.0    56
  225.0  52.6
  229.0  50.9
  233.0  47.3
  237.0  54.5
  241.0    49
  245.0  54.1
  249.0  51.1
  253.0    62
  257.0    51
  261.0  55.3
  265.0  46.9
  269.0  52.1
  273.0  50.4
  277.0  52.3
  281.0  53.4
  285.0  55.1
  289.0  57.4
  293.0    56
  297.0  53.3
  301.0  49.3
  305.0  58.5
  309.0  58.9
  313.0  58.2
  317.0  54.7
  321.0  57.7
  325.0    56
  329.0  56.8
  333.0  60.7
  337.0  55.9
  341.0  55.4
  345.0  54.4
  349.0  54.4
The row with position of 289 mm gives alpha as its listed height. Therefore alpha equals 57.4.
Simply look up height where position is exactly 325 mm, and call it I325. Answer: 56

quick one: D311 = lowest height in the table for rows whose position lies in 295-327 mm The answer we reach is 49.3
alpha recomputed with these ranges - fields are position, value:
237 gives 54.5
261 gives 55.3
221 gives 56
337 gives 55.9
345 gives 54.4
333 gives 60.7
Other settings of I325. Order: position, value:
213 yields 56.2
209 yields 53.1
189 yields 53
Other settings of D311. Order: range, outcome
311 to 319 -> 54.7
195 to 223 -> 51.4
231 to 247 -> 47.3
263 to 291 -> 46.9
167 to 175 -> 54.1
